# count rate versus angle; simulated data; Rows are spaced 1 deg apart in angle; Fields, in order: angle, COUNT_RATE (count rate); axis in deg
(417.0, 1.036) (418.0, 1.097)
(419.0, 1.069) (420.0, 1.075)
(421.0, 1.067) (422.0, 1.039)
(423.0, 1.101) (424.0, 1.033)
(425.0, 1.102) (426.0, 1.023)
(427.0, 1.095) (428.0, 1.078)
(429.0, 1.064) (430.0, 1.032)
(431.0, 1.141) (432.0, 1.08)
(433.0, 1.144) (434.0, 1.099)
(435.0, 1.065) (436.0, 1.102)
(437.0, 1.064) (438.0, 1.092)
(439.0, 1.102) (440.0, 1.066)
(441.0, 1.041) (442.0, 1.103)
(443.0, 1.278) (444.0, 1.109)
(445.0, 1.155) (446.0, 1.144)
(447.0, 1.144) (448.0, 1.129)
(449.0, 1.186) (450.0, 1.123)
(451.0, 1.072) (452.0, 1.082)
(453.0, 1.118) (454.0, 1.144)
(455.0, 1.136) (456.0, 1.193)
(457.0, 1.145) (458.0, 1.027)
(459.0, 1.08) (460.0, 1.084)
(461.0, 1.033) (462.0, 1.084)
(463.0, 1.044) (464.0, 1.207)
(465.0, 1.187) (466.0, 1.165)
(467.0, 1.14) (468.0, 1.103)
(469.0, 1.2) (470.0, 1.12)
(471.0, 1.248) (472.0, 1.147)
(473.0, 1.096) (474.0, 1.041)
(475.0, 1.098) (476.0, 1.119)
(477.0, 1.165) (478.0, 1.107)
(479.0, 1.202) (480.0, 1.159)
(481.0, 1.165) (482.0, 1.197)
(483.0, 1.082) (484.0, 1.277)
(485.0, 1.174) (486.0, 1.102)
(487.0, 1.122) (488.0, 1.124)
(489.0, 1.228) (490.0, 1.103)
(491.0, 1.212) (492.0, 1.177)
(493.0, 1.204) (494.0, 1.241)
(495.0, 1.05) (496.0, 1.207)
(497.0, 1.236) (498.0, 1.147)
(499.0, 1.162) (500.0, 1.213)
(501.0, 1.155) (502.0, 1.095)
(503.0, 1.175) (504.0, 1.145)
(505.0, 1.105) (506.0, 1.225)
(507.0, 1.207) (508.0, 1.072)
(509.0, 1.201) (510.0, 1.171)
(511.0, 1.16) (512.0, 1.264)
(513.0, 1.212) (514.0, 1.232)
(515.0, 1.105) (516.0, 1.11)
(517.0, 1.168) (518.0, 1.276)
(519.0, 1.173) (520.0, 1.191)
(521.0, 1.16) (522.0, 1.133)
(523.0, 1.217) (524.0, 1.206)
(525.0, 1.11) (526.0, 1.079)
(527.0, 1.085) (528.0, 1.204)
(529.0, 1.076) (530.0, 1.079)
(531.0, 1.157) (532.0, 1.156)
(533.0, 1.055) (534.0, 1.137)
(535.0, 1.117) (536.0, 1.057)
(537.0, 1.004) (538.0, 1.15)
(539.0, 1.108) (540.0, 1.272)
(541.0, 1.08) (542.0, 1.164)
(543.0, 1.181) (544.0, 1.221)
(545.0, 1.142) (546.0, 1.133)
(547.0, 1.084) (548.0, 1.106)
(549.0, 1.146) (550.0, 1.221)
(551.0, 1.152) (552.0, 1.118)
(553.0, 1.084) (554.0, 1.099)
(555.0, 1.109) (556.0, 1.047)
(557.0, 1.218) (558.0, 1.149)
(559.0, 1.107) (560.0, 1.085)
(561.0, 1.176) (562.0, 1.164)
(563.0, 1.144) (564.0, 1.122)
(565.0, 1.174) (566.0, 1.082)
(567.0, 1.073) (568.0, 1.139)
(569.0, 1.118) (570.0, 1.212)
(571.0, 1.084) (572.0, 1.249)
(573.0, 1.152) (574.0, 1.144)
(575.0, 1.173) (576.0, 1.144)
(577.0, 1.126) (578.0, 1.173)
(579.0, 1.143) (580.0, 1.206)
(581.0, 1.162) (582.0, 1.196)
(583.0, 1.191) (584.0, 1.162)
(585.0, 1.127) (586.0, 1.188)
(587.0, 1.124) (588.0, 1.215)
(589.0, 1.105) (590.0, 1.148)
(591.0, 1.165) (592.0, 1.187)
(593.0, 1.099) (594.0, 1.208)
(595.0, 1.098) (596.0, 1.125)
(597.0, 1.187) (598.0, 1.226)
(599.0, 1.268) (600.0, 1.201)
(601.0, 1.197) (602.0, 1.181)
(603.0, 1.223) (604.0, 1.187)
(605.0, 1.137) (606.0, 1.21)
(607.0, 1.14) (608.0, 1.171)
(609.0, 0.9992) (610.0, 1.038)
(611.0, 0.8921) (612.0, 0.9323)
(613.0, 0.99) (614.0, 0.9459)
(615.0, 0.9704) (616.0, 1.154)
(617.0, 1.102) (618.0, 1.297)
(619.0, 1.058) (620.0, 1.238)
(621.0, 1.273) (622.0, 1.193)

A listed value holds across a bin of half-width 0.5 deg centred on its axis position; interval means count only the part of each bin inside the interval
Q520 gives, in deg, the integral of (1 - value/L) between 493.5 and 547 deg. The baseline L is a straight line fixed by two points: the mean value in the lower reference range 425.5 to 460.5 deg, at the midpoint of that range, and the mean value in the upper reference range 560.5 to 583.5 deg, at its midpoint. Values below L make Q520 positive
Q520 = -0.9 deg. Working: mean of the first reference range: 1.11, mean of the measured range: 1.15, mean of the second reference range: 1.15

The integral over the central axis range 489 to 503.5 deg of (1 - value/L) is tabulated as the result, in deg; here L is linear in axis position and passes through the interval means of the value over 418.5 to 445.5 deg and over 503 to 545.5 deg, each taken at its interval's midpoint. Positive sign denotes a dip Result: -0.5 deg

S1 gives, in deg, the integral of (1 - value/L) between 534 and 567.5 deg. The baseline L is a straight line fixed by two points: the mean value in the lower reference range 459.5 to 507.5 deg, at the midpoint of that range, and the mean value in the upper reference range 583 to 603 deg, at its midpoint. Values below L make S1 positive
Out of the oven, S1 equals 0.96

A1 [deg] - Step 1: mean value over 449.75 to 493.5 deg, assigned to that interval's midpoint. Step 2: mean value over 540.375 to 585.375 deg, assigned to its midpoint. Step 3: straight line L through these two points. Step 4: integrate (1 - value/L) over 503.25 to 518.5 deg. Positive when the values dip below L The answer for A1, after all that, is -0.5 deg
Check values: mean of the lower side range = 1.14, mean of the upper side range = 1.14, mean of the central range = 1.18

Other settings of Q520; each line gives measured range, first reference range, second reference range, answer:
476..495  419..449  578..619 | -0.9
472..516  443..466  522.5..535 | -1.3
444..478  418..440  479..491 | 0.0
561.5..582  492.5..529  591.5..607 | 0.5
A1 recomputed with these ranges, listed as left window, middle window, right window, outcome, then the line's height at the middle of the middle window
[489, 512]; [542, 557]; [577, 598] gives 0.38 deg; 1.17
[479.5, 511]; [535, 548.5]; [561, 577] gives 0.26 deg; 1.15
